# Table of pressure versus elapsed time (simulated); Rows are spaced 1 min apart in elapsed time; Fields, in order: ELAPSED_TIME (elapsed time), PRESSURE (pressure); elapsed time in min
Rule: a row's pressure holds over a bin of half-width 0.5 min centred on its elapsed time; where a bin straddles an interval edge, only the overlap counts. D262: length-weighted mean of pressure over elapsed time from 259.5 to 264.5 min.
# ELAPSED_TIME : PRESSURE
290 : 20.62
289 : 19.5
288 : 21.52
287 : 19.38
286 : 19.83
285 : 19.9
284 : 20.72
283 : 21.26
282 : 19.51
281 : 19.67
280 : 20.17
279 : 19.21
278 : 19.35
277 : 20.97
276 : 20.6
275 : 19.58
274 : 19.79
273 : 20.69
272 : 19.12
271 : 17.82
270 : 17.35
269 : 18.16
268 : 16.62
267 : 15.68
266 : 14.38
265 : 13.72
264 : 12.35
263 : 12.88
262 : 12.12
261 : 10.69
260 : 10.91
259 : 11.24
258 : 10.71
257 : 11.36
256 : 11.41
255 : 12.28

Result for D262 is 11.8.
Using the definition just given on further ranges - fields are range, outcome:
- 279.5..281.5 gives 19.9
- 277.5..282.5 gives 19.6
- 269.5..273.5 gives 18.7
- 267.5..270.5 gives 17.4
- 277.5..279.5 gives 19.3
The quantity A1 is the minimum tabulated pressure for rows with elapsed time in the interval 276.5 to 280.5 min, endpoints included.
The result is 19.21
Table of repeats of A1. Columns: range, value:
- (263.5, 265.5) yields 12.35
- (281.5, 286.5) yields 19.51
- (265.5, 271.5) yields 14.38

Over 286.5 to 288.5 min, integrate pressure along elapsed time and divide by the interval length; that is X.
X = 20.4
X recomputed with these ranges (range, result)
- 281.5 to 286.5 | 20.2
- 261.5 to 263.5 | 12.5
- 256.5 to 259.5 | 11.1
